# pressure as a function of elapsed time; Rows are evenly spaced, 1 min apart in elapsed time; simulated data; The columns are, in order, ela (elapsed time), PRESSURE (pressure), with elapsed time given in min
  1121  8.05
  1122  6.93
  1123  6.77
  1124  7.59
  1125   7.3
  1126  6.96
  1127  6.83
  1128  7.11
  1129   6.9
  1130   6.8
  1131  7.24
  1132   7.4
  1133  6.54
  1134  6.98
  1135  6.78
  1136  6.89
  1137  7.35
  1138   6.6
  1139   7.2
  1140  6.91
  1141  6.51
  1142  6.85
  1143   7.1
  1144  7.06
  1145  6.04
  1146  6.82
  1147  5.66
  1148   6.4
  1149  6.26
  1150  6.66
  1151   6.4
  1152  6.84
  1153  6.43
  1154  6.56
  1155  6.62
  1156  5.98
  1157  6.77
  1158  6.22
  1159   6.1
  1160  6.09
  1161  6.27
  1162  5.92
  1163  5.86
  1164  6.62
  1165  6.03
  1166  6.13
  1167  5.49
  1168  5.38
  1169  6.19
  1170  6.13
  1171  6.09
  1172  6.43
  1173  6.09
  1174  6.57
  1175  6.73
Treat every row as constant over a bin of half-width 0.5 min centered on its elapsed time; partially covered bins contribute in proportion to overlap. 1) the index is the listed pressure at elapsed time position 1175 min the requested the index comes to 6.73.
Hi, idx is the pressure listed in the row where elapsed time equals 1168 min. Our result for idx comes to 5.38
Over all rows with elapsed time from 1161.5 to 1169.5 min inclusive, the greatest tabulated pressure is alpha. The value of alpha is 6.62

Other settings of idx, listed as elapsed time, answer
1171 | 6.09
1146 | 6.82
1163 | 5.86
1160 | 6.09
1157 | 6.77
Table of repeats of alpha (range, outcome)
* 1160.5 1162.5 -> 6.27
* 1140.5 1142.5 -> 6.85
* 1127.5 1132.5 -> 7.4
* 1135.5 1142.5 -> 7.35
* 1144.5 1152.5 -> 6.84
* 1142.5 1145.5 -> 7.1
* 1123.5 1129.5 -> 7.59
